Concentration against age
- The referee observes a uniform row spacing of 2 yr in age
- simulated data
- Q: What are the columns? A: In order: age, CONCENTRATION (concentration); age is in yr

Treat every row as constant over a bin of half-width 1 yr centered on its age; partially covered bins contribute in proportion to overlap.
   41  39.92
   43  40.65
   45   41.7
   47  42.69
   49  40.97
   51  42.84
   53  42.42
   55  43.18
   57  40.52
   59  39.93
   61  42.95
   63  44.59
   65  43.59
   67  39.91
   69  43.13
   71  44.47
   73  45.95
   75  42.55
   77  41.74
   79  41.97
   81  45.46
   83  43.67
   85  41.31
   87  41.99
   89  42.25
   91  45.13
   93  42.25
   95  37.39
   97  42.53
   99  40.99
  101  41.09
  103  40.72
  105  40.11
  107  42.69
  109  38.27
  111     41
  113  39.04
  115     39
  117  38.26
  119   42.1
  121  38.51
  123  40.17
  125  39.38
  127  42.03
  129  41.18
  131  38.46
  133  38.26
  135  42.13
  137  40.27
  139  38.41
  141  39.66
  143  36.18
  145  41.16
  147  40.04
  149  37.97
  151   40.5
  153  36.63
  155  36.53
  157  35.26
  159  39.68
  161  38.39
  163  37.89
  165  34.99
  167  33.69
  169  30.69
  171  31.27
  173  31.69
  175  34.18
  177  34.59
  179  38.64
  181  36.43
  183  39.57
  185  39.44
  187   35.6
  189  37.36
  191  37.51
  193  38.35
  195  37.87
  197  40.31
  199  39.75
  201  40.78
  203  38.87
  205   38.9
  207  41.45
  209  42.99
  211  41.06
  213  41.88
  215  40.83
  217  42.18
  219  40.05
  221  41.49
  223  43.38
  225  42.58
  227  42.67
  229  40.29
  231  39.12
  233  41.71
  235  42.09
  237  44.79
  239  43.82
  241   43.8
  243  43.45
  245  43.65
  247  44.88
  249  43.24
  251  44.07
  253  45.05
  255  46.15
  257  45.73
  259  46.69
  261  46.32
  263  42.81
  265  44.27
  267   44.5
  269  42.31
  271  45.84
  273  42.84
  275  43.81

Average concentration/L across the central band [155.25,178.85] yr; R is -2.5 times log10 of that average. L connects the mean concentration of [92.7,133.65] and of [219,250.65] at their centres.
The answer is 0.18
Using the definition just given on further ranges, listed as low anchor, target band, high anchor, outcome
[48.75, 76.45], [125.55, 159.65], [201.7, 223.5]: 0.07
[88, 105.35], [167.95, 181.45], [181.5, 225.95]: 0.19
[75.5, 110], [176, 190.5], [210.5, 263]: 0.14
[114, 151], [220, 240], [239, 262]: 0.04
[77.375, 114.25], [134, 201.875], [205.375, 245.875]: 0.12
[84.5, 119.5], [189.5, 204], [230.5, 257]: 0.10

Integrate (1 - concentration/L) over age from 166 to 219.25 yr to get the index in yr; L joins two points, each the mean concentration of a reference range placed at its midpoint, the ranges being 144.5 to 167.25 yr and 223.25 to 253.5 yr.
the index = 2.9 yr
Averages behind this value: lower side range 37.8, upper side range 43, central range 38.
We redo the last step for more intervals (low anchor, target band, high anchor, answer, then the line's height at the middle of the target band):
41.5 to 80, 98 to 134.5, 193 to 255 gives 1.8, 42.2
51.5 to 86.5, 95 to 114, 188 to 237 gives 0.8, 42.2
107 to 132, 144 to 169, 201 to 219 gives 1.8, 40.3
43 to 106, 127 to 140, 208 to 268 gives 0.8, 42.6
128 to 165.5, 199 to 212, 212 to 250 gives 0.2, 41.3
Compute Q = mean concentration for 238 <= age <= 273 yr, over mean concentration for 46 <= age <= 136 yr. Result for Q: 1.07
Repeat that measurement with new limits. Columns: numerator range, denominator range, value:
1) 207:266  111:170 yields 1.12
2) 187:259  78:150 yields 1.03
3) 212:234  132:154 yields 1.06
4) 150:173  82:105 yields 0.86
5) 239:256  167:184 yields 1.28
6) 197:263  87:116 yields 1.04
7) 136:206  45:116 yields 0.89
